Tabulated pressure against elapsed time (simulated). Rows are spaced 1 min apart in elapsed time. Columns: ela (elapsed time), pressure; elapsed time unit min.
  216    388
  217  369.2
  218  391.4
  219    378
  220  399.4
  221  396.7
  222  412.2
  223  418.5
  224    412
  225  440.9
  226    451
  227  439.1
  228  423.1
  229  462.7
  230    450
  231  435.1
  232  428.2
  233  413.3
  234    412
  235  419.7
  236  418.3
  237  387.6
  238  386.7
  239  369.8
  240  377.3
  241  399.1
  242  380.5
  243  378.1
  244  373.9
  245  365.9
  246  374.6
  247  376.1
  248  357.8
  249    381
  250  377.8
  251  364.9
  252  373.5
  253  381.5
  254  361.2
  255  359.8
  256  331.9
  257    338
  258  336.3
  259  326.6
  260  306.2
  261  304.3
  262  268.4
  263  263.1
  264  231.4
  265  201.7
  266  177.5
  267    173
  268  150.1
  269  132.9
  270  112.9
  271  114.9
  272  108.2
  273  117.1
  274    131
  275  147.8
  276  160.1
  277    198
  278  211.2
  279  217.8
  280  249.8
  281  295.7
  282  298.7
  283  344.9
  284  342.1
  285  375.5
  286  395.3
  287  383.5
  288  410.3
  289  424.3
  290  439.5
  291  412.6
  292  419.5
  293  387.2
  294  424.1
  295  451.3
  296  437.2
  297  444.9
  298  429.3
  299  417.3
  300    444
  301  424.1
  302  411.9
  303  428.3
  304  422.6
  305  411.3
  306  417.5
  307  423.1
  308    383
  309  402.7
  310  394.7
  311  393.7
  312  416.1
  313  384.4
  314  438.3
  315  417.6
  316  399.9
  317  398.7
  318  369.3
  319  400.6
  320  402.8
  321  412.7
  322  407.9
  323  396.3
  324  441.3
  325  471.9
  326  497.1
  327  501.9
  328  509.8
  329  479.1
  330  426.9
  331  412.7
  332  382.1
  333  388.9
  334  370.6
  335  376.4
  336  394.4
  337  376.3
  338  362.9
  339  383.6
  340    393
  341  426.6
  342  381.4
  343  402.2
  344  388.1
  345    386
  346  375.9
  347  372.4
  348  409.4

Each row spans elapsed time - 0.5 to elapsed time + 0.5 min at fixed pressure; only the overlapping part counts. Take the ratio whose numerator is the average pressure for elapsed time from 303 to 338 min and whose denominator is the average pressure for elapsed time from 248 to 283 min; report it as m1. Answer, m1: 1.64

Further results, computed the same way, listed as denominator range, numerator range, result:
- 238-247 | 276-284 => 0.68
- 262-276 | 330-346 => 2.39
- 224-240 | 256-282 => 0.51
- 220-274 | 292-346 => 1.23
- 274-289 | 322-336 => 1.51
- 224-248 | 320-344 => 1.02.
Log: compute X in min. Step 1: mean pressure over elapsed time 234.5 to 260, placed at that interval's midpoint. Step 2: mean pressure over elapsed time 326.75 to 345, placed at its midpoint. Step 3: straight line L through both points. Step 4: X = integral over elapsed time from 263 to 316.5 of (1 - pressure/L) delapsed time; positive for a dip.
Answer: 8.6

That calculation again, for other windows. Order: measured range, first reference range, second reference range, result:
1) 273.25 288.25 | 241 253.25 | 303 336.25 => 4.7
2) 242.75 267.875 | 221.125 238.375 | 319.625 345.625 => 6.0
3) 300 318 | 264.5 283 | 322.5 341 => -4.7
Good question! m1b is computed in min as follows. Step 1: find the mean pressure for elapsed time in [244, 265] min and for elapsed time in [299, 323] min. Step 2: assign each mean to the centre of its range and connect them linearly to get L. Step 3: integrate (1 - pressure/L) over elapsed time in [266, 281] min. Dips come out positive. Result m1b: 8.2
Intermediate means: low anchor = 337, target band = 164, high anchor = 409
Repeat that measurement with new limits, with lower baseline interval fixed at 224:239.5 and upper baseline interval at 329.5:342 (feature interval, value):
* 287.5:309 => -1.0 min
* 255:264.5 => 2.5 min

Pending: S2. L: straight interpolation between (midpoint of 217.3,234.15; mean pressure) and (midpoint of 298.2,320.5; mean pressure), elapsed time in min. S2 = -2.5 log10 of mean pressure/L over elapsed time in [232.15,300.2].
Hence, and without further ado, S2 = 0.27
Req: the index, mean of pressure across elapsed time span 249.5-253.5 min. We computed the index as 374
